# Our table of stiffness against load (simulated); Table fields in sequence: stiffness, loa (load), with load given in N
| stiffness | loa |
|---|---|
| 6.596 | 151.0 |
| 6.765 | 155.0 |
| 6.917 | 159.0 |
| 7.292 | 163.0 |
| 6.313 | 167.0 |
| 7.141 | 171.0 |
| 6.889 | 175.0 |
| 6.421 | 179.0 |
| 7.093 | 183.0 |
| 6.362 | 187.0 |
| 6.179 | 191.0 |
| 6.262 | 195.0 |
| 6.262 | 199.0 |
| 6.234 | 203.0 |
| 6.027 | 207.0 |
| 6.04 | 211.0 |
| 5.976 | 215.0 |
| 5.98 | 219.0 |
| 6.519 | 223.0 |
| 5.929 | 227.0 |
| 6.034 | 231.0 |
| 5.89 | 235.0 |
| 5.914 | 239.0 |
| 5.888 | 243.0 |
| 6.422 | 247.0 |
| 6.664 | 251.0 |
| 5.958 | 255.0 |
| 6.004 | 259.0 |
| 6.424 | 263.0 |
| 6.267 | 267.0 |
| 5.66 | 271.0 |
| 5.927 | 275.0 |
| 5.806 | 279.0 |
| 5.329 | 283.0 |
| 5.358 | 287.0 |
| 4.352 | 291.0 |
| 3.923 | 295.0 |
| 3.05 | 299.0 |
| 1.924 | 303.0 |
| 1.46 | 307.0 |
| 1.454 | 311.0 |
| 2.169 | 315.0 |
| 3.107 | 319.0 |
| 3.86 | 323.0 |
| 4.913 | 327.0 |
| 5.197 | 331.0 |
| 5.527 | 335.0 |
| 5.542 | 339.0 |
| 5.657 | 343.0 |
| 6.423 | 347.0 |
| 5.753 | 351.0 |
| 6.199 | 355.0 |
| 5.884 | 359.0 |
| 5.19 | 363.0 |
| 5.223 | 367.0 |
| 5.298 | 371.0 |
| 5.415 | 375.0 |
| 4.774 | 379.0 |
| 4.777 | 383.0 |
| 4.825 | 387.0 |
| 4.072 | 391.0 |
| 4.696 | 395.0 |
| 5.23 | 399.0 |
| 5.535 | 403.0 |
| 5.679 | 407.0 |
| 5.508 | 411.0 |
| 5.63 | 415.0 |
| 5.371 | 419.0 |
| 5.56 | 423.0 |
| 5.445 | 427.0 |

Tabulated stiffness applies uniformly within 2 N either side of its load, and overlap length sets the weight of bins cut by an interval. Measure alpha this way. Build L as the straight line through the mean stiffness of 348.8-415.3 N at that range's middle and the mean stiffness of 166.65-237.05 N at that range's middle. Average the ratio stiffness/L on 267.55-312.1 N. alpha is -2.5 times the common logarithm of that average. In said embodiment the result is 0.37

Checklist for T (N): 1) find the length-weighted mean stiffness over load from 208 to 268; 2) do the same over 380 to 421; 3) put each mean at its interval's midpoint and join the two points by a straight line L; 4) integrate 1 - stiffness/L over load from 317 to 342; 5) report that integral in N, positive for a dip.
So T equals 3.7 N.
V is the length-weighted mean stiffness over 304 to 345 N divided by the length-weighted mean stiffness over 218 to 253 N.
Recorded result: 0.6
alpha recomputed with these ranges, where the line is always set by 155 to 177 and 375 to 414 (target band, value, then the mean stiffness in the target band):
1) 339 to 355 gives -0.095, 5.93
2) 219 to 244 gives 0.059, 6.03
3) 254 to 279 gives 0.011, 6.02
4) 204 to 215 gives 0.087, 6.04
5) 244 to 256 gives -0.022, 6.34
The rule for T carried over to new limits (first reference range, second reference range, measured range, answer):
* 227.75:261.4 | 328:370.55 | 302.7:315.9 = 9.3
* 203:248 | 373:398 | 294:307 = 6.7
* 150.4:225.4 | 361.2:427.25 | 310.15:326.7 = 7.9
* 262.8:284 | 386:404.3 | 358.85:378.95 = -0.9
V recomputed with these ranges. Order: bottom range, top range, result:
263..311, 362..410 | 1.15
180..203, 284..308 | 0.55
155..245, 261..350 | 0.71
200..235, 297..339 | 0.55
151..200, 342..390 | 0.81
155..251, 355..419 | 0.82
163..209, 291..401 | 0.69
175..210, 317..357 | 0.82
